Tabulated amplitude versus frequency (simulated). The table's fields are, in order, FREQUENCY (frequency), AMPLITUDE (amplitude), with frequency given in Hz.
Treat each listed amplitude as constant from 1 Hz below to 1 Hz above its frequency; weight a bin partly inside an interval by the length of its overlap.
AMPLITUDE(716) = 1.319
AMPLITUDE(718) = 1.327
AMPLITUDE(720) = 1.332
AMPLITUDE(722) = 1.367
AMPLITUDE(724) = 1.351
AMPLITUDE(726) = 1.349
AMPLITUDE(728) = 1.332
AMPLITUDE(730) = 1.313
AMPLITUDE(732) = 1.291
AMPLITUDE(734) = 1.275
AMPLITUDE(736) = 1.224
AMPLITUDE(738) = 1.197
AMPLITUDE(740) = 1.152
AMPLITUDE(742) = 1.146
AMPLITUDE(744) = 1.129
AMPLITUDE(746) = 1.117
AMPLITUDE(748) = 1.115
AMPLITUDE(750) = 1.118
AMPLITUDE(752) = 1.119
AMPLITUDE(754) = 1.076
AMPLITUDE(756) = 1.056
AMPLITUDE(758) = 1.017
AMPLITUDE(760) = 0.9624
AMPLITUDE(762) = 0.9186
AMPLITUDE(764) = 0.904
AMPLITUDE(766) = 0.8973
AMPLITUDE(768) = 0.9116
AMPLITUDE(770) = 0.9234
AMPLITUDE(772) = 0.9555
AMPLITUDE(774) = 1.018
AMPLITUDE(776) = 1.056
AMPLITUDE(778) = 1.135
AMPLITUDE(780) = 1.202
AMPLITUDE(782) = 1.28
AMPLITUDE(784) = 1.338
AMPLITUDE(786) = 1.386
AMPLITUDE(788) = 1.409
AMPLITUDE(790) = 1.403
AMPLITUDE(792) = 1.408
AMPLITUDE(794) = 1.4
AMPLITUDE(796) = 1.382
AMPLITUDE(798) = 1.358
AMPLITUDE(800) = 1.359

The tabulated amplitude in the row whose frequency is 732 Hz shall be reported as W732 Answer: 1.291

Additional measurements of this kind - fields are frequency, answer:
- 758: 1.017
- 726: 1.349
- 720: 1.332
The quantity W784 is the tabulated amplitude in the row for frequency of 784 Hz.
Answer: 1.338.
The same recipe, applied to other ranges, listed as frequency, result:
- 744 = 1.129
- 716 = 1.319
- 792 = 1.408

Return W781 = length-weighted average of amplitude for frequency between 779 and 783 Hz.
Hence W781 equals 1.24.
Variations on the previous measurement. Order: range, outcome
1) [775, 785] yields 1.2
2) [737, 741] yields 1.17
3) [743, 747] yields 1.12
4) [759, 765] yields 0.928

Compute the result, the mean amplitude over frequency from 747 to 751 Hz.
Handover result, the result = 1.12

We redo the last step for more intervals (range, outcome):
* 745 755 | 1.11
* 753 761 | 1.03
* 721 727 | 1.36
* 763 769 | 0.904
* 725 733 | 1.32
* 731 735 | 1.28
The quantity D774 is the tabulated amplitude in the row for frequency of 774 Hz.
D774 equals 1.018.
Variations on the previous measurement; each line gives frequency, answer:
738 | 1.197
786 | 1.386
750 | 1.118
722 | 1.367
